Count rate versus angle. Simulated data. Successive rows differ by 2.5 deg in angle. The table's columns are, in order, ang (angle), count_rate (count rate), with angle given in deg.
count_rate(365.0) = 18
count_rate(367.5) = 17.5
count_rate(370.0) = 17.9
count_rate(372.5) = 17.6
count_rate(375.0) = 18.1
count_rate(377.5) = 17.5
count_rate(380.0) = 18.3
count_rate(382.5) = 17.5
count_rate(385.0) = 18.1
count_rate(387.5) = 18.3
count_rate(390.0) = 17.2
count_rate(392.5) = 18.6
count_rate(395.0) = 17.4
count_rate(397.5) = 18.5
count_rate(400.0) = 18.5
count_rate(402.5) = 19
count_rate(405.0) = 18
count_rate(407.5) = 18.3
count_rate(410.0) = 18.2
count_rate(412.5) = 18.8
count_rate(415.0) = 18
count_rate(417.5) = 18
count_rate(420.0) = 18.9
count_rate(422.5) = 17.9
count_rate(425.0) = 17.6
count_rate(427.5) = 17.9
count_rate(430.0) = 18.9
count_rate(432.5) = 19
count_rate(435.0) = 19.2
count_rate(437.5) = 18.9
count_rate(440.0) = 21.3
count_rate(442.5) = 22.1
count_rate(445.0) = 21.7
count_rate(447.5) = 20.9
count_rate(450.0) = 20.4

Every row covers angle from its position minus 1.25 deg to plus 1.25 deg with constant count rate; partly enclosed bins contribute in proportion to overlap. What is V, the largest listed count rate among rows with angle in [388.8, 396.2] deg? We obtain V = 18.6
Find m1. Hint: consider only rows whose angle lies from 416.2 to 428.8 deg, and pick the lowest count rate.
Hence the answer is 17.6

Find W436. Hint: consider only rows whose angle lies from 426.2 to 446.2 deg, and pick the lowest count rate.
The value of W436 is 17.9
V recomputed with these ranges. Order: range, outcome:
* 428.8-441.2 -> 21.3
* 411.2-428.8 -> 18.9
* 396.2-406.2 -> 19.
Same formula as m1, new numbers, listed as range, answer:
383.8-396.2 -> 17.2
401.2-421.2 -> 18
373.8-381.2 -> 17.5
